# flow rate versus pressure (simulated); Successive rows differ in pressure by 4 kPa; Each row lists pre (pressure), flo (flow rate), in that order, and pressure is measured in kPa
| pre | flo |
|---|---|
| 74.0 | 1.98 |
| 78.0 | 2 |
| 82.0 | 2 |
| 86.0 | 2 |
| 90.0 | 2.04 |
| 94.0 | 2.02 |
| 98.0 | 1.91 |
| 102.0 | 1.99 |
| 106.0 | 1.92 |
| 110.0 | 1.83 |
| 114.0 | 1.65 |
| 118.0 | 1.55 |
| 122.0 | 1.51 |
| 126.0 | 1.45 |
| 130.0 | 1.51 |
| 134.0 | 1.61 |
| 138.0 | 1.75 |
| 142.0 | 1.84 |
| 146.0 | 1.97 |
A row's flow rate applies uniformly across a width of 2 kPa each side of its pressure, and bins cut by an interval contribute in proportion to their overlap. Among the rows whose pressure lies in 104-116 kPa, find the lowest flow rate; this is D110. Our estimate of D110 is 1.65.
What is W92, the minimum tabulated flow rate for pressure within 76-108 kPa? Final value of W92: 1.91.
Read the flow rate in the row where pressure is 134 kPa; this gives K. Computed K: 1.61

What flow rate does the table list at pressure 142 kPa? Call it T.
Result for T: 1.84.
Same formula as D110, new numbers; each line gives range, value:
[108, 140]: 1.45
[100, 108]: 1.92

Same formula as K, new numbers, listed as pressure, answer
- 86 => 2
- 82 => 2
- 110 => 1.83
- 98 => 1.91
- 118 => 1.55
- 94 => 2.02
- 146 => 1.97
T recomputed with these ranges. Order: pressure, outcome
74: 1.98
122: 1.51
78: 2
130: 1.51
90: 2.04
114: 1.65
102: 1.99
